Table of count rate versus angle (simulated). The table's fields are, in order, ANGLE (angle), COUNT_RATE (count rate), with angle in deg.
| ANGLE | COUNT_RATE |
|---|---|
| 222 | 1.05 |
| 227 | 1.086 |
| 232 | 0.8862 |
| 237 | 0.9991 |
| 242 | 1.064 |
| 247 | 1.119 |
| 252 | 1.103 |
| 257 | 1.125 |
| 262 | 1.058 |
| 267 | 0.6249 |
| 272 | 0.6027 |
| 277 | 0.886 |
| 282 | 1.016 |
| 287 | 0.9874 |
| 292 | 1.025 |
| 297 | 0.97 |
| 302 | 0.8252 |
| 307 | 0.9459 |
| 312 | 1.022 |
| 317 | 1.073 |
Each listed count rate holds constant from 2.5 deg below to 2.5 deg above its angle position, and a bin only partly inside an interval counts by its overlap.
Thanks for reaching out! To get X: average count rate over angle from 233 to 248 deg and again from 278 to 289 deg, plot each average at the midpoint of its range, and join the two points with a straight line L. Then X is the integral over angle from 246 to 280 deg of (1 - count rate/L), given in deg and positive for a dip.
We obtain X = 3.0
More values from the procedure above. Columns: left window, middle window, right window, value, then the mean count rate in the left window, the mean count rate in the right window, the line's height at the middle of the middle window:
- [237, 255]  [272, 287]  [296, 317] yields 1.65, 1.08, 0.954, 1.01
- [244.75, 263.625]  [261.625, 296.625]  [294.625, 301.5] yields 4.10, 1.1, 0.928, 1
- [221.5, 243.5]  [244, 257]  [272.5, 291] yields -1.73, 1.01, 0.929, 0.982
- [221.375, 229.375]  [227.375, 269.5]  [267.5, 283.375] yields -2.61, 1.07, 0.796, 0.945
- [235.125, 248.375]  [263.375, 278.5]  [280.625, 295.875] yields 4.52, 1.06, 1.01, 1.03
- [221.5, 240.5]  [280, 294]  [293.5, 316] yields -0.63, 1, 0.953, 0.965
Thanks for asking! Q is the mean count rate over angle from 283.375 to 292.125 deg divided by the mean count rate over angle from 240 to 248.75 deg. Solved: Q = 0.92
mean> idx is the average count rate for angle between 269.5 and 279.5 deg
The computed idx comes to 0.744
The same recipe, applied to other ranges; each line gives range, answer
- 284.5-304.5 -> 0.952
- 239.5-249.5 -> 1.09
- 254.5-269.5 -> 0.936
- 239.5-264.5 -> 1.09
